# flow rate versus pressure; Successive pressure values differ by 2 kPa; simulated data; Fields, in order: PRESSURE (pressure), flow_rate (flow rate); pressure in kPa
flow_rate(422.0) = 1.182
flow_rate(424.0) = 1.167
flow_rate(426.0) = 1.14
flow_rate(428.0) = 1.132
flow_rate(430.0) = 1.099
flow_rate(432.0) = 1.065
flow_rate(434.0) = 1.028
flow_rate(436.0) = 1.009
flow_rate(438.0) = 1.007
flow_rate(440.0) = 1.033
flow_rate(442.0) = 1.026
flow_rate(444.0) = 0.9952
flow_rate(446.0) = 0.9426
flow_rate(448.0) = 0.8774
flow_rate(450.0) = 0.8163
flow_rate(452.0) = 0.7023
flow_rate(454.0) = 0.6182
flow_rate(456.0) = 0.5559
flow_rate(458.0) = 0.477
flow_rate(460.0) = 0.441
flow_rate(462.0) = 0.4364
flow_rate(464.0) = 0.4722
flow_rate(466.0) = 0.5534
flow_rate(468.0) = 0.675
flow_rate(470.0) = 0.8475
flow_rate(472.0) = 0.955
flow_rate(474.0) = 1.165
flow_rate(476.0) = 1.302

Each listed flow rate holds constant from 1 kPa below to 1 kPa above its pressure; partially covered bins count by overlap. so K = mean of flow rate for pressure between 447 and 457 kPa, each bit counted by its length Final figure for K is 0.714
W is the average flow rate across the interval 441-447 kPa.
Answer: 0.988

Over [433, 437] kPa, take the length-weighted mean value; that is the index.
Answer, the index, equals 1.02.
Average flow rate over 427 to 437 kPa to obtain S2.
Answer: 1.07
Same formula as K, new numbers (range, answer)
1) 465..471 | 0.692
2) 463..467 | 0.513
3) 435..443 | 1.02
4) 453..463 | 0.506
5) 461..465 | 0.454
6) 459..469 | 0.516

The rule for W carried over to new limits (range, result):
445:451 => 0.879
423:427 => 1.15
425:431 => 1.12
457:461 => 0.459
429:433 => 1.08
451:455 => 0.66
